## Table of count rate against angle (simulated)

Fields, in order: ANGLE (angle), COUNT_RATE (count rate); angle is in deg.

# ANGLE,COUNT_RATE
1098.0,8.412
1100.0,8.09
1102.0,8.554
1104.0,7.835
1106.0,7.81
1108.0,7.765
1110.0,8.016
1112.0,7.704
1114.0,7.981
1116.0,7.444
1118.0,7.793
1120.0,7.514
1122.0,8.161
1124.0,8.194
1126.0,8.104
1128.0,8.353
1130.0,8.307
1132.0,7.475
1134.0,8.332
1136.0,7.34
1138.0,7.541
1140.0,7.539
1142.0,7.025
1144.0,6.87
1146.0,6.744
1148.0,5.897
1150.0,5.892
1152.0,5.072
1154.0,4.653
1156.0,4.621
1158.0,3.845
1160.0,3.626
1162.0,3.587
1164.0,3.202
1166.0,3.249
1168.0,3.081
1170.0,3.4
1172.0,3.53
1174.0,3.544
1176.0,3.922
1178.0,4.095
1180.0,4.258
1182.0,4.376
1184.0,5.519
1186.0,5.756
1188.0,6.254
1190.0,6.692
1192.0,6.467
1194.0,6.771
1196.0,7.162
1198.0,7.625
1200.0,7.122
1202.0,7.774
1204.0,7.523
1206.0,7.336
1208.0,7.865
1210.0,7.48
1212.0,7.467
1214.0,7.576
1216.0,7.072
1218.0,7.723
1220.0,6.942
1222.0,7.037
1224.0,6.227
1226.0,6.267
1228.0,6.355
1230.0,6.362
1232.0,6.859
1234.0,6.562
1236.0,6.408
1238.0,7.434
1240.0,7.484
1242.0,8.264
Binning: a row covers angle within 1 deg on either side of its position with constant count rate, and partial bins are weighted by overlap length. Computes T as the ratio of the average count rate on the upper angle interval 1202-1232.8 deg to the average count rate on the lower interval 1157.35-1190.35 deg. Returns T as 1.7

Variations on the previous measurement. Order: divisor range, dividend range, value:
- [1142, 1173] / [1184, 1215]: 1.55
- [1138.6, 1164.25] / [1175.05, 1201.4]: 1.09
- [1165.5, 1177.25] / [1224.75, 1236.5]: 1.86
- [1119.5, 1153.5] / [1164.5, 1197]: 0.67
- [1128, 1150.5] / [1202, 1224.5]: 1.01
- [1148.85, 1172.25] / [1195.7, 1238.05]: 1.77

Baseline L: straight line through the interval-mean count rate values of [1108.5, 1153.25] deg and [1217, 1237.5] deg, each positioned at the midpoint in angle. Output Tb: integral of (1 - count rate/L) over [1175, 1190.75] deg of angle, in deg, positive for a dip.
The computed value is 4.3 deg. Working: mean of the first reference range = 7.41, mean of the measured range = 5.08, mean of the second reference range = 6.69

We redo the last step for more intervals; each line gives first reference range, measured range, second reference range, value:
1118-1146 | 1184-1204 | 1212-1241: 1.0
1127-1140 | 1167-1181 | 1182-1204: 6.6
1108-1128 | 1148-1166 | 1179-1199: 6.7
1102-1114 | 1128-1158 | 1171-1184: -3.0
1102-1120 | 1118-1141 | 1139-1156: -3.1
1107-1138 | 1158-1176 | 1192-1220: 9.8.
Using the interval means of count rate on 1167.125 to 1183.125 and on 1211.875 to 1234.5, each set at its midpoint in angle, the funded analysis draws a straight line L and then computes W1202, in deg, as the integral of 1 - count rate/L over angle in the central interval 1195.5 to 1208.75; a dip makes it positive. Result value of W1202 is -4.8 deg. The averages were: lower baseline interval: 3.79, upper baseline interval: 6.85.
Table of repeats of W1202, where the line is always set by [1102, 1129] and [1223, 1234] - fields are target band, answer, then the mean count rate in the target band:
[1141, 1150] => 1.2 deg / 6.55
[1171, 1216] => 4.2 deg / 6.21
